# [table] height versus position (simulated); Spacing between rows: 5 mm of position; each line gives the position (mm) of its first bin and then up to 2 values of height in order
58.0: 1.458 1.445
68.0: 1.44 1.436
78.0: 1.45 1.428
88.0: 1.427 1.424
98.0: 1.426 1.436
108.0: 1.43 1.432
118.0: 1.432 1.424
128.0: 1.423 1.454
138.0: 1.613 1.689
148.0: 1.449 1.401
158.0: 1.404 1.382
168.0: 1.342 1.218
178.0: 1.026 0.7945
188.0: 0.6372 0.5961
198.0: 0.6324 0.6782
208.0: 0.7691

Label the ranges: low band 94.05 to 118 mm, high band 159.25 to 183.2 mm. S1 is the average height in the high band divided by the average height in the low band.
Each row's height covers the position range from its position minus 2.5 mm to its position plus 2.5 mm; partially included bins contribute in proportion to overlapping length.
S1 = 0.8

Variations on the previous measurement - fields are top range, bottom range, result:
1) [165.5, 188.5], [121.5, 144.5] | 0.68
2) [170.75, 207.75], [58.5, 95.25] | 0.55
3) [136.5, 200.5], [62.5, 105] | 0.81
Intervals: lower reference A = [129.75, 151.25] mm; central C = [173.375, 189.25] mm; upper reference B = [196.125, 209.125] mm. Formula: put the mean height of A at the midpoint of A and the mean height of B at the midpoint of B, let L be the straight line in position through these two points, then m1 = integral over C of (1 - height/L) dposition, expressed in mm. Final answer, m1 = 1.7 mm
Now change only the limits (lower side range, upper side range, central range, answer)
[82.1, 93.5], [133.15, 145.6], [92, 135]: 2.45 mm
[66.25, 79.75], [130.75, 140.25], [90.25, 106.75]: 0.56 mm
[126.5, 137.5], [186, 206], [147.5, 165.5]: -3.95 mm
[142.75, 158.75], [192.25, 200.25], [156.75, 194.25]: -1.07 mm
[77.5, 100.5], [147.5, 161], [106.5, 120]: -0.08 mm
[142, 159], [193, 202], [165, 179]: -1.69 mm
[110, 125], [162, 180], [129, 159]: -3.79 mm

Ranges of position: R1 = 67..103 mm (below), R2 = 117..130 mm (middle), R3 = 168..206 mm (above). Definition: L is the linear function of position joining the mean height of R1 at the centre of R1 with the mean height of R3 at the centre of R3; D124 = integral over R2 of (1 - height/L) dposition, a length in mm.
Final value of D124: -2.4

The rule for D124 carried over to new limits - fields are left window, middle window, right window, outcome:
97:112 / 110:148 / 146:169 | -2.04 mm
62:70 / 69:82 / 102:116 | -0.01 mm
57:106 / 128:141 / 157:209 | -3.74 mm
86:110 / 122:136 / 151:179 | -0.70 mm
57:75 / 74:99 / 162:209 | -1.52 mm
